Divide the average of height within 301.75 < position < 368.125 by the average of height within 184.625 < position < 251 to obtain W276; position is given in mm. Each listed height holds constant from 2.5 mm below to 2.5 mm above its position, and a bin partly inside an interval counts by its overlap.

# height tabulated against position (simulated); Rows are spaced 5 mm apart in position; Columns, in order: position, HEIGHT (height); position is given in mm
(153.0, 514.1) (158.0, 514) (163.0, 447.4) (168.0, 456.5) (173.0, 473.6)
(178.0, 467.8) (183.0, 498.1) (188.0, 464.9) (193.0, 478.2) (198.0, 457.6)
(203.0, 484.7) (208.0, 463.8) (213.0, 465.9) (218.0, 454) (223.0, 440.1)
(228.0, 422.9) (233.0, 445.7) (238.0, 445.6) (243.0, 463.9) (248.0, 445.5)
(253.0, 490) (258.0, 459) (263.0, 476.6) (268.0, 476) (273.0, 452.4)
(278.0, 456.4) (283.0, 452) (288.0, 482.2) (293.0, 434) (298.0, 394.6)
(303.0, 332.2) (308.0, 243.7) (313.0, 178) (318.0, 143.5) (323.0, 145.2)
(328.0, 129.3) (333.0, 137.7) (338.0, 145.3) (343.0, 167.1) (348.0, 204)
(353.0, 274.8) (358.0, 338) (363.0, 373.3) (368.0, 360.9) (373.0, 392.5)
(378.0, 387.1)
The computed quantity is 0.48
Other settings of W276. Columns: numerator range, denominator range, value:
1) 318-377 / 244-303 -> 0.54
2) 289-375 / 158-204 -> 0.55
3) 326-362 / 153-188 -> 0.43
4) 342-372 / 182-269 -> 0.64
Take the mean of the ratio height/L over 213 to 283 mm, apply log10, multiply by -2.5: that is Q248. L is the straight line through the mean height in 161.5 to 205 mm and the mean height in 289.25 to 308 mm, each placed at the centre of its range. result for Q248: -0.102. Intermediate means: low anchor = 470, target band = 456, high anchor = 374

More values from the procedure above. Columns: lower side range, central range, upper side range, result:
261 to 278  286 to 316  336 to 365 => 0.15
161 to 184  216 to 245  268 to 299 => 0.03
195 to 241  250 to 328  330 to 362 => -0.11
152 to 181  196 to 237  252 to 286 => 0.04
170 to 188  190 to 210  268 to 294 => 0.01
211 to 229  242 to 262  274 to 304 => -0.06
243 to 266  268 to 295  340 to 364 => -0.12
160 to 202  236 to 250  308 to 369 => -0.22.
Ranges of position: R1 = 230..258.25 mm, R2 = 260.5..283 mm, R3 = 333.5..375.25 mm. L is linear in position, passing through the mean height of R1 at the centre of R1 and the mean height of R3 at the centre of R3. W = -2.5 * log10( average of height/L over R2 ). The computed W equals -0.13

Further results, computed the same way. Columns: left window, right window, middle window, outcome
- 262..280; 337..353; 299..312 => 0.18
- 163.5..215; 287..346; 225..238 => -0.12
